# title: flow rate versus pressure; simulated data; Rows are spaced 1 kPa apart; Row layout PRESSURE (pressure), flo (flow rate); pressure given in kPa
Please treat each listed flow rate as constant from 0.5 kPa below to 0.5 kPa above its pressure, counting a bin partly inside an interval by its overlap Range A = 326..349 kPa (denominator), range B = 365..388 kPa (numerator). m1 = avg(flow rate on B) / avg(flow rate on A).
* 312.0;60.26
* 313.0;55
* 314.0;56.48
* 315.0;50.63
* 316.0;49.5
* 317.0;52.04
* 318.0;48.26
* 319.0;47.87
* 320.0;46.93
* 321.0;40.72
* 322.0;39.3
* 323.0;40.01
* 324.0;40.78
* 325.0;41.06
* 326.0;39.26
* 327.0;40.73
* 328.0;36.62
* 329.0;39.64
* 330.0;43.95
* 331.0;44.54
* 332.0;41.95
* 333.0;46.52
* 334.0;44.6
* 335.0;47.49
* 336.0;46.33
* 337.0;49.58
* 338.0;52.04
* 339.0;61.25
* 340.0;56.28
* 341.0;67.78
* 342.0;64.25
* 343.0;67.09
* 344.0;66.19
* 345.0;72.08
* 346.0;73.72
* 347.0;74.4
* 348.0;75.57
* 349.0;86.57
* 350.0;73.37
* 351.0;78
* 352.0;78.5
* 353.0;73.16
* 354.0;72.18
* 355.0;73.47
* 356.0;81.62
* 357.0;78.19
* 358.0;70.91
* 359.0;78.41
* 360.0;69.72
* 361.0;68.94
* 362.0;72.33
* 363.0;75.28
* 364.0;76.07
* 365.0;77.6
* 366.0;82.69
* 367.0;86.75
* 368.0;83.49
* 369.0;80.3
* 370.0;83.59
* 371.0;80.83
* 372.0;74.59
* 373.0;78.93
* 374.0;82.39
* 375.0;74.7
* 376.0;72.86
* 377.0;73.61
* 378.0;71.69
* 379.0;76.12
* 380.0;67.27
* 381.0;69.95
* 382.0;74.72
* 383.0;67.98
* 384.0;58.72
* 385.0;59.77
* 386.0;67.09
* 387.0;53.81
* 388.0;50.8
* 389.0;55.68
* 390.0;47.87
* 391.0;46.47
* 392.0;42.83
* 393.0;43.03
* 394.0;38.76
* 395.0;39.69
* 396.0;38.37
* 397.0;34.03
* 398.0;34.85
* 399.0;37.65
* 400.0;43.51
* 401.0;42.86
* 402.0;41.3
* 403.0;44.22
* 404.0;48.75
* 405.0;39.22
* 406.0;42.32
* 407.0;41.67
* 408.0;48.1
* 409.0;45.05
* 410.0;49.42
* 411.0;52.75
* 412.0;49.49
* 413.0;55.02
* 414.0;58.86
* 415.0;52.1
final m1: 1.3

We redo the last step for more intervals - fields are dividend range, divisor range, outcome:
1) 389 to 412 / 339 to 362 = 0.60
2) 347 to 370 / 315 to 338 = 1.74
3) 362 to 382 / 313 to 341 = 1.65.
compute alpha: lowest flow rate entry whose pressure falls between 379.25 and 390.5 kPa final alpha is 47.87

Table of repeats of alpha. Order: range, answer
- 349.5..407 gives 34.03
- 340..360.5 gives 56.28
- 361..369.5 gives 68.94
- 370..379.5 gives 71.69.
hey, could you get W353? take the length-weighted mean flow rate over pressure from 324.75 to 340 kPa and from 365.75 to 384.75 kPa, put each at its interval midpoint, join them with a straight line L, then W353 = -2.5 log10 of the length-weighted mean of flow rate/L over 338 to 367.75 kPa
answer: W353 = -0.22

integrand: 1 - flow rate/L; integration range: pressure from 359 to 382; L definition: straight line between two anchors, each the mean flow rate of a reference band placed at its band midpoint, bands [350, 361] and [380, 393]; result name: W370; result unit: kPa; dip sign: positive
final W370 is -3.4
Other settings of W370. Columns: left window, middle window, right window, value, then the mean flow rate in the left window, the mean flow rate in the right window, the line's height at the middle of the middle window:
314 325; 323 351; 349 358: 3.2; 45.9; 76.4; 61.6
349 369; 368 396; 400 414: -0.5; 76.7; 46.5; 62.2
